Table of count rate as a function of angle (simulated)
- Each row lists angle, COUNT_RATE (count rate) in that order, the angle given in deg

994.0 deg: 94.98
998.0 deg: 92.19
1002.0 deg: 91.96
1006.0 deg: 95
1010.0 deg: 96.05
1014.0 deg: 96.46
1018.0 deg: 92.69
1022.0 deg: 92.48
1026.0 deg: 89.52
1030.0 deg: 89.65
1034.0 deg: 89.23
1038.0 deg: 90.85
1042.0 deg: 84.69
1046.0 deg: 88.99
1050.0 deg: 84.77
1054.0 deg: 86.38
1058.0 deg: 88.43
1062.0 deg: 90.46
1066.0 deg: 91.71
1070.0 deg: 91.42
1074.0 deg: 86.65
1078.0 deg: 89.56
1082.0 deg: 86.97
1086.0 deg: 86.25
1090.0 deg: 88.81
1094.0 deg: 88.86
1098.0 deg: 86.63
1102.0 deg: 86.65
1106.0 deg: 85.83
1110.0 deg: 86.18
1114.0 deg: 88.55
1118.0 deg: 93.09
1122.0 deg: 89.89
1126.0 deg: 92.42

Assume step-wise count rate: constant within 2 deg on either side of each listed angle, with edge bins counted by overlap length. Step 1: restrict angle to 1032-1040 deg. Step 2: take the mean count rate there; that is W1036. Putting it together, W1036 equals 90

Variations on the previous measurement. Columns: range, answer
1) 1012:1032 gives 92.2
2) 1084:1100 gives 87.6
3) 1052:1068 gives 89.2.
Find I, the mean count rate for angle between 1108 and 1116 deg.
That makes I 87.4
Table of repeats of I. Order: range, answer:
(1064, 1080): 89.8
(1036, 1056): 87.1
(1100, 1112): 86.2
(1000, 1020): 94.4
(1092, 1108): 87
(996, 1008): 93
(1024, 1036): 89.5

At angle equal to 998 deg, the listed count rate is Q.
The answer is 92.19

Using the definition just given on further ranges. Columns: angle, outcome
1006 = 95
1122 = 89.89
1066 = 91.71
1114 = 88.55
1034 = 89.23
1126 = 92.42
